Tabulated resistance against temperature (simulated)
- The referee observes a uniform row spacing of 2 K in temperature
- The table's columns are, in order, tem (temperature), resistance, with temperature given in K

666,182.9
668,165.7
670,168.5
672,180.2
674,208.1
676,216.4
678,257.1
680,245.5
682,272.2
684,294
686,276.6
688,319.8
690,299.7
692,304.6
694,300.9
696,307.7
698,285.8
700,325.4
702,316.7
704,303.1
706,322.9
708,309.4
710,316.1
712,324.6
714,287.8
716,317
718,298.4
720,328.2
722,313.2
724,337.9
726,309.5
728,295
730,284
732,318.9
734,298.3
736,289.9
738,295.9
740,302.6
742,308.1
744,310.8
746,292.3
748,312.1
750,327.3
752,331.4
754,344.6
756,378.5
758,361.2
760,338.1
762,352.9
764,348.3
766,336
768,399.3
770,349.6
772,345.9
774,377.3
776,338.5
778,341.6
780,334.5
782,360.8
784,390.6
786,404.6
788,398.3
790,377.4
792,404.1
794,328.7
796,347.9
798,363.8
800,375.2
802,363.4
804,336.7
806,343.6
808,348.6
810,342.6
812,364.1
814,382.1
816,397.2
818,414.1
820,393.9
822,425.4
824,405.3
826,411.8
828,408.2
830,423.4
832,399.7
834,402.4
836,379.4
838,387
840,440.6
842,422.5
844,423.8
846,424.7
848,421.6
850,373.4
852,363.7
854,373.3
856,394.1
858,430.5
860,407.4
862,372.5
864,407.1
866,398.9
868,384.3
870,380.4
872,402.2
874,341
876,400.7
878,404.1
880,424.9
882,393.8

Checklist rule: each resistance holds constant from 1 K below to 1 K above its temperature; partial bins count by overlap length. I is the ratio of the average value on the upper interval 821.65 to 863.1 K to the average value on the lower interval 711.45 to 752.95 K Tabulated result 1.31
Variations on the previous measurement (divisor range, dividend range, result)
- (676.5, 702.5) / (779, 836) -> 1.31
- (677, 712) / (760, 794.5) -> 1.22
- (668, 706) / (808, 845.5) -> 1.48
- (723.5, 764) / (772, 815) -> 1.13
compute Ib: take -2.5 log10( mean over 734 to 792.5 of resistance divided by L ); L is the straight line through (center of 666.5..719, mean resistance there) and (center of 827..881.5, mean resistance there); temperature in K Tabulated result -0.05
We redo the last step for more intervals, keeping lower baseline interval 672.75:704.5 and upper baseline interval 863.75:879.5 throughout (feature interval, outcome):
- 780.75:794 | -0.130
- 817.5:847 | -0.123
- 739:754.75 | 0.003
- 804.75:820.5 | -0.049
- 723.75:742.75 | 0.021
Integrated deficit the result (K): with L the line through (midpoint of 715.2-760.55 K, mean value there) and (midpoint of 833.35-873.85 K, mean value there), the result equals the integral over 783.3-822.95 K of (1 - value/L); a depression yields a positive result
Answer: -1.3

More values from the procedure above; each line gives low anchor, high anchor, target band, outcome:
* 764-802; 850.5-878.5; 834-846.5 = -1.0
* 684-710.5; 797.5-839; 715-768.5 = 2.0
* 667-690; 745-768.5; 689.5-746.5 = -3.5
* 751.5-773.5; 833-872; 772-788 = -0.1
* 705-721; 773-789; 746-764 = 0.3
